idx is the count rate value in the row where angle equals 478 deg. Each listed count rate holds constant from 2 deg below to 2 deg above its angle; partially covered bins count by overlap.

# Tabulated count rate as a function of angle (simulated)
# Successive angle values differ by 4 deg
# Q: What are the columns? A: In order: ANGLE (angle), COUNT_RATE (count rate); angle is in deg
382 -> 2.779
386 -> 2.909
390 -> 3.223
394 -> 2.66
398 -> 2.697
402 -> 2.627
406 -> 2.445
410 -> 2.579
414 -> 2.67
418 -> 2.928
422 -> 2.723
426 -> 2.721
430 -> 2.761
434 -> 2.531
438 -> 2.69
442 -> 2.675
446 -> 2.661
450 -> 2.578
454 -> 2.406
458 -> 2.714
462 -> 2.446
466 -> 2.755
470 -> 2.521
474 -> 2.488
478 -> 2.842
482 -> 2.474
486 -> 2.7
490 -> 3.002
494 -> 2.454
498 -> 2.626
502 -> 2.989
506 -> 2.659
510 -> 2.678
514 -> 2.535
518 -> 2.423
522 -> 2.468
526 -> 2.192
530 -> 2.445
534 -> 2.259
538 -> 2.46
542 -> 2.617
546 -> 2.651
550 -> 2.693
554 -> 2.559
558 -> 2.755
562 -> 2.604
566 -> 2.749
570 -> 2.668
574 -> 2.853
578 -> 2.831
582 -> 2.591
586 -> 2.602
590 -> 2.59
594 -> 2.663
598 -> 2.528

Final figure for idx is 2.842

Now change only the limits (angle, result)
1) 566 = 2.749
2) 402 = 2.627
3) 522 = 2.468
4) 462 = 2.446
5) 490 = 3.002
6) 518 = 2.423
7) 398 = 2.697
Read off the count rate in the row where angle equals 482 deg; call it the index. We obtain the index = 2.474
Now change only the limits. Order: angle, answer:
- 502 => 2.989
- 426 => 2.721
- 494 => 2.454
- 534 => 2.259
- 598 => 2.528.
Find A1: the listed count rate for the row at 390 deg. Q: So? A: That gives 3.223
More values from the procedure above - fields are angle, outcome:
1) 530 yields 2.445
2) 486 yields 2.7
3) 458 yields 2.714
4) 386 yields 2.909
